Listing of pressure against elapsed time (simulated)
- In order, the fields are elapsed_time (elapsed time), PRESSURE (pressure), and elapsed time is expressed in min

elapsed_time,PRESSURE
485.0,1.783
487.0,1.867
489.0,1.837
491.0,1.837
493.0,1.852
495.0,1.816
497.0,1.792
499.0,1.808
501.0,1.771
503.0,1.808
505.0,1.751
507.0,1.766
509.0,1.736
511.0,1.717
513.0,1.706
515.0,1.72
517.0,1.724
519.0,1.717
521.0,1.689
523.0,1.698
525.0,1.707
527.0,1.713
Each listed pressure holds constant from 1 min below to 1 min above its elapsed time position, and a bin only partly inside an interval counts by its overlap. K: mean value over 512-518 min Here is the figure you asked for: 1.72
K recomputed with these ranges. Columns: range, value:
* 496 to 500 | 1.8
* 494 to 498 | 1.8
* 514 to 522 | 1.71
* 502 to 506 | 1.78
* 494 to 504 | 1.8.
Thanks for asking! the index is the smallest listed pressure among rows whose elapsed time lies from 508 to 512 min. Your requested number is 1.717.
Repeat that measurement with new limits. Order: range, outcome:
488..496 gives 1.816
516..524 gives 1.689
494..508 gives 1.751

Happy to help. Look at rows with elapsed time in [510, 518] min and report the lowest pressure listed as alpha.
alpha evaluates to 1.706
